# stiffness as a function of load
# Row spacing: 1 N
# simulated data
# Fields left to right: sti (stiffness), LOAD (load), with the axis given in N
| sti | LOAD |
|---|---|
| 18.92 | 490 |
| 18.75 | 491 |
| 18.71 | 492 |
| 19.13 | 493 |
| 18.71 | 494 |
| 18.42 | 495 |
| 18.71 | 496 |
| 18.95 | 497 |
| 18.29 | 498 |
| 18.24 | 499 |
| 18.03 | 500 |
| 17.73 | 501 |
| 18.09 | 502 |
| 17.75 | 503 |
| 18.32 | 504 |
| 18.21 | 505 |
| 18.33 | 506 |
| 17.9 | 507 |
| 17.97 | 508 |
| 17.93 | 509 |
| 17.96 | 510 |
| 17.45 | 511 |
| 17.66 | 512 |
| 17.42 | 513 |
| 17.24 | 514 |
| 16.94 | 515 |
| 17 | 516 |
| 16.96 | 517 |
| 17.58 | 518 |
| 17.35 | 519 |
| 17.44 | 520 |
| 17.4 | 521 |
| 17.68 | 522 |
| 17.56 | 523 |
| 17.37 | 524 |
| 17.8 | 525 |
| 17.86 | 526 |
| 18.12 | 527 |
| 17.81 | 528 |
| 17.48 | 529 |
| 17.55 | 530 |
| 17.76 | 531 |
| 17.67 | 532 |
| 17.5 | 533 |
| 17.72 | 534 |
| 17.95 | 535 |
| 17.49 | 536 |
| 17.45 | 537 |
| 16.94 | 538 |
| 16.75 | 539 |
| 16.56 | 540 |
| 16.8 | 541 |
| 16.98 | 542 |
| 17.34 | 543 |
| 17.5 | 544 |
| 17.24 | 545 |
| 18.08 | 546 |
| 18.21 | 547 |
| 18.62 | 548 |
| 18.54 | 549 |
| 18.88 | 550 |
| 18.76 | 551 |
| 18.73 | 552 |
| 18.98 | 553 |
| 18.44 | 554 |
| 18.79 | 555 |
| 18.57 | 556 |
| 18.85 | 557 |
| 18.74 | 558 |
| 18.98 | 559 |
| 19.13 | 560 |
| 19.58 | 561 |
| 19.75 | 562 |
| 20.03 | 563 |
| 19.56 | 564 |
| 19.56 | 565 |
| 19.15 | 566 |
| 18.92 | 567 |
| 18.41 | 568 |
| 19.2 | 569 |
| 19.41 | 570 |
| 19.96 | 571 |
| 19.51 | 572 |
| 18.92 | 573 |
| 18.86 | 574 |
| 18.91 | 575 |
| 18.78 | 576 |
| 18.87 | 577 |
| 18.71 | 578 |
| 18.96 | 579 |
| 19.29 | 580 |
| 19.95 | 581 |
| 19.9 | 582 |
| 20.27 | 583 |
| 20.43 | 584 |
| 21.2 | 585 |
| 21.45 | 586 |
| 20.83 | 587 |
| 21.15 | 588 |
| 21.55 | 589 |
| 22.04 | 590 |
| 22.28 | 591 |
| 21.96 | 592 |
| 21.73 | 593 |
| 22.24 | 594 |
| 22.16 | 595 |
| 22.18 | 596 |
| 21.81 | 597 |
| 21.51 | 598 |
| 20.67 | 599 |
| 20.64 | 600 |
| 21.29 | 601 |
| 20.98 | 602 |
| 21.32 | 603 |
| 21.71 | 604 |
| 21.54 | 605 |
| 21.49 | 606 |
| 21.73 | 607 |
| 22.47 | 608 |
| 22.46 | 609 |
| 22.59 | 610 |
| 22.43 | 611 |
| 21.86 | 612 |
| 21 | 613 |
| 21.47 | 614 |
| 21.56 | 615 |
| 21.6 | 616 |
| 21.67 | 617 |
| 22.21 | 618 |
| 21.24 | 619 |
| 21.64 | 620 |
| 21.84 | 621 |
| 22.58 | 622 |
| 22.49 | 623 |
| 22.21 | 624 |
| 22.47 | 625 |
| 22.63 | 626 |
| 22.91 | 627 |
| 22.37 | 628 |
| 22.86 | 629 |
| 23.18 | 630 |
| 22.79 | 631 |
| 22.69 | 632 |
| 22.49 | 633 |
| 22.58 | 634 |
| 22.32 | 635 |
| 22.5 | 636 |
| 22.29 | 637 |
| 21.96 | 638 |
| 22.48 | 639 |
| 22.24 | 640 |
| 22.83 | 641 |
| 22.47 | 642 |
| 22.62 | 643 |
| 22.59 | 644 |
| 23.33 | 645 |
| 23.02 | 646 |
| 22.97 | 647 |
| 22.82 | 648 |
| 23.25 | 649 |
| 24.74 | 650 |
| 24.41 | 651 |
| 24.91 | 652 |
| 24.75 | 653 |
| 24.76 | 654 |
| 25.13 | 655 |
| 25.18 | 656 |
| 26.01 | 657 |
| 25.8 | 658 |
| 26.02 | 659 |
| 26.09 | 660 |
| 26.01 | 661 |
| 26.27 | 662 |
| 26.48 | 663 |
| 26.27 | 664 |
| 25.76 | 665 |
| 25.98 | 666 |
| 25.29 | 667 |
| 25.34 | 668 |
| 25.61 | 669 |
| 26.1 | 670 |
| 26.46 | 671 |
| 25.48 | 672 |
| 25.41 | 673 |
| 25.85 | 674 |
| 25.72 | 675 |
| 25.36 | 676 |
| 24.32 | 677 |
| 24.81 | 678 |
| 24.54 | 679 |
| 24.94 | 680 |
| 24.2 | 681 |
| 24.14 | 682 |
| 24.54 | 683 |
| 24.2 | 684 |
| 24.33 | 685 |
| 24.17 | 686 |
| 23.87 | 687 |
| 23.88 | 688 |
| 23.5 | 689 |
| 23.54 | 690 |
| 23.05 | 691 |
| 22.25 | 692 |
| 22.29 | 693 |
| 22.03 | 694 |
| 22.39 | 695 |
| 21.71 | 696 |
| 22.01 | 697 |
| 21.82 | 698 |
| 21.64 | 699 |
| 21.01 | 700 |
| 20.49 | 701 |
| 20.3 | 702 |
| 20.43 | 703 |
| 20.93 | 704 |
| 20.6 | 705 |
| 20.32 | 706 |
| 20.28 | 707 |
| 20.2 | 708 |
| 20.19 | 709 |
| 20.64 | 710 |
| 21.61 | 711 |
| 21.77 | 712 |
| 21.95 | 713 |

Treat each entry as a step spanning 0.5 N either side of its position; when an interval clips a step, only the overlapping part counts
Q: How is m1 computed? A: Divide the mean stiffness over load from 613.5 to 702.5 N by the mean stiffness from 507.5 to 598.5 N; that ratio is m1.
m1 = 1.25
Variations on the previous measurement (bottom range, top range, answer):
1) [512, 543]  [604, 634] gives 1.27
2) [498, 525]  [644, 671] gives 1.42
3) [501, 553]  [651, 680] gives 1.44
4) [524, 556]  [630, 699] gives 1.35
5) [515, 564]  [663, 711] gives 1.30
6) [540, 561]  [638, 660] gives 1.31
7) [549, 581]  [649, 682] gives 1.33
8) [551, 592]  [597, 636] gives 1.12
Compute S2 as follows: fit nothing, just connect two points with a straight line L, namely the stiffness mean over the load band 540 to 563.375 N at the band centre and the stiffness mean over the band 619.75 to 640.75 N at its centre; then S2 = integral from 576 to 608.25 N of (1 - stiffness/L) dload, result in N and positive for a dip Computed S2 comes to -0.8 N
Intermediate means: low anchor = 18.5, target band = 21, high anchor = 22.5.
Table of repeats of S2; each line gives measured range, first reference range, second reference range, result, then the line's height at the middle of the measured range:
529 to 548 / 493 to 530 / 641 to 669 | 1.7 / 19.1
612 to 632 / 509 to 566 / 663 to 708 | -0.9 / 21.2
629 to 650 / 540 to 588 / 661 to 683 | 0.7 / 23.5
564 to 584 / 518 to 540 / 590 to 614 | 0.8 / 20.1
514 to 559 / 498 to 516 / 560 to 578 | 1.8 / 18.5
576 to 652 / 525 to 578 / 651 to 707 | -2.6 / 21.2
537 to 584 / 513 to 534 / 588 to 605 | 2.1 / 19.6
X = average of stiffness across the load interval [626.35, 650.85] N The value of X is 22.8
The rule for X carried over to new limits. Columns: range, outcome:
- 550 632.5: 20.8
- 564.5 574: 19.2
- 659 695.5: 24.8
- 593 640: 22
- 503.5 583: 18.2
